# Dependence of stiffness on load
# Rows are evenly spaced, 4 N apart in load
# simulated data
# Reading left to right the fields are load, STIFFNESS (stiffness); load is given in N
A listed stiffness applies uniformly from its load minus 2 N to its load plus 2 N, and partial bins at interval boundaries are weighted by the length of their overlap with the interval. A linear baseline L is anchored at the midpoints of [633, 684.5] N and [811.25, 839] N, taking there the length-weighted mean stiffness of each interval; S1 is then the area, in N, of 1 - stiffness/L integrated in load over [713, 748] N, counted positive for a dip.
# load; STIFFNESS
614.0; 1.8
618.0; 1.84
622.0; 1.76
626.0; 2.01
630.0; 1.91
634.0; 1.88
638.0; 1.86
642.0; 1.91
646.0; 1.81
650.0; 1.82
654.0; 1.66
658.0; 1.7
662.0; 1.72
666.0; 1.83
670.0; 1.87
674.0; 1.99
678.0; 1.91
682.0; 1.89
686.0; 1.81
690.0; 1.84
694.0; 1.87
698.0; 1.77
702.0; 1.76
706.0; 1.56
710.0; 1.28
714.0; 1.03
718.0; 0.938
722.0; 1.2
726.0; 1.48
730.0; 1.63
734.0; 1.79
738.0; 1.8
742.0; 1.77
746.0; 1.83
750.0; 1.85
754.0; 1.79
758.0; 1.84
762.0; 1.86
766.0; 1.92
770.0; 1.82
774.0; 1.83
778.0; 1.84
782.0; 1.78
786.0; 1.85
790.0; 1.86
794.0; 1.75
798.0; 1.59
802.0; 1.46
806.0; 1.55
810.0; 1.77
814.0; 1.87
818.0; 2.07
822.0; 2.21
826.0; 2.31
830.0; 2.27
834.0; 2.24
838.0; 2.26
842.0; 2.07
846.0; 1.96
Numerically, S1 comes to 8.30 N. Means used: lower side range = 1.83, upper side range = 2.16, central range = 1.51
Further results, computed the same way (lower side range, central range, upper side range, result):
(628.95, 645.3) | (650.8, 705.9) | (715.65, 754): -1.54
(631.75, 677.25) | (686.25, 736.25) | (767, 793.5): 8.29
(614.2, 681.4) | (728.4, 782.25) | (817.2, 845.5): 6.23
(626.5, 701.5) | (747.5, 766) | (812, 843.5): 1.64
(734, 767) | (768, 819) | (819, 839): 7.15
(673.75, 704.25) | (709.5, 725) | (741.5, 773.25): 6.08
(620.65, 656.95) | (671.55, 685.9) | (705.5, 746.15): -2.08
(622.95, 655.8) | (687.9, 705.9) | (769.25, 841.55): 0.88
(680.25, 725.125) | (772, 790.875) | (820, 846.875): 1.03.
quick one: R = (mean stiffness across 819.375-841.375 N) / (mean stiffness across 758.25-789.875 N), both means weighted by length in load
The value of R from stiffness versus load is 1.2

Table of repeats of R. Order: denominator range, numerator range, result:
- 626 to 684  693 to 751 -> 0.85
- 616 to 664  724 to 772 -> 0.98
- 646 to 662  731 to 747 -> 1.03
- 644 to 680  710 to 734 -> 0.72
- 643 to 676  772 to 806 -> 0.96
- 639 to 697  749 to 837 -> 1.03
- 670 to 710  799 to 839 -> 1.10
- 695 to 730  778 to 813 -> 1.22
